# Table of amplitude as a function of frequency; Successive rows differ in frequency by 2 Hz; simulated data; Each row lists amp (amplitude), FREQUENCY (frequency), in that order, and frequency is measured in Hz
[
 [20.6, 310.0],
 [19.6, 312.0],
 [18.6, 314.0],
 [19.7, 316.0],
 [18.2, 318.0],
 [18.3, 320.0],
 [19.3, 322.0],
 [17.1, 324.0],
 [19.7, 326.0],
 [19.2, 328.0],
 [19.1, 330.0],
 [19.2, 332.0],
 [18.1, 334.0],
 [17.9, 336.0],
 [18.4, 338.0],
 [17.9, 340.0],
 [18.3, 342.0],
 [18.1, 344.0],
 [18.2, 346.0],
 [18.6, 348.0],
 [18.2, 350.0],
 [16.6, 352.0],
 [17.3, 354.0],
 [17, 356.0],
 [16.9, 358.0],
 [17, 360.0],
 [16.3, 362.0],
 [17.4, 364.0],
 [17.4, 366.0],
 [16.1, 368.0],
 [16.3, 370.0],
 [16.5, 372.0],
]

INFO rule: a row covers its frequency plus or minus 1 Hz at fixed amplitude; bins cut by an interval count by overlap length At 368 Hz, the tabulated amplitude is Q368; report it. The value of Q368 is 16.1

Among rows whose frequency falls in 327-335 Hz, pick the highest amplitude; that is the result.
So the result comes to 19.2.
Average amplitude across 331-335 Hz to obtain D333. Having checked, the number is 18.6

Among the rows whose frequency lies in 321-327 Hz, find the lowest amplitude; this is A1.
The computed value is 17.1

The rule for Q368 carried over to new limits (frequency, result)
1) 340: 17.9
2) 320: 18.3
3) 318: 18.2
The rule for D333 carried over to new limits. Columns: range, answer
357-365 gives 16.9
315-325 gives 18.5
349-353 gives 17.4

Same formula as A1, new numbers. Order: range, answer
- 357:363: 16.3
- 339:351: 17.9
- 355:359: 16.9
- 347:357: 16.6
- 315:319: 18.2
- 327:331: 19.1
